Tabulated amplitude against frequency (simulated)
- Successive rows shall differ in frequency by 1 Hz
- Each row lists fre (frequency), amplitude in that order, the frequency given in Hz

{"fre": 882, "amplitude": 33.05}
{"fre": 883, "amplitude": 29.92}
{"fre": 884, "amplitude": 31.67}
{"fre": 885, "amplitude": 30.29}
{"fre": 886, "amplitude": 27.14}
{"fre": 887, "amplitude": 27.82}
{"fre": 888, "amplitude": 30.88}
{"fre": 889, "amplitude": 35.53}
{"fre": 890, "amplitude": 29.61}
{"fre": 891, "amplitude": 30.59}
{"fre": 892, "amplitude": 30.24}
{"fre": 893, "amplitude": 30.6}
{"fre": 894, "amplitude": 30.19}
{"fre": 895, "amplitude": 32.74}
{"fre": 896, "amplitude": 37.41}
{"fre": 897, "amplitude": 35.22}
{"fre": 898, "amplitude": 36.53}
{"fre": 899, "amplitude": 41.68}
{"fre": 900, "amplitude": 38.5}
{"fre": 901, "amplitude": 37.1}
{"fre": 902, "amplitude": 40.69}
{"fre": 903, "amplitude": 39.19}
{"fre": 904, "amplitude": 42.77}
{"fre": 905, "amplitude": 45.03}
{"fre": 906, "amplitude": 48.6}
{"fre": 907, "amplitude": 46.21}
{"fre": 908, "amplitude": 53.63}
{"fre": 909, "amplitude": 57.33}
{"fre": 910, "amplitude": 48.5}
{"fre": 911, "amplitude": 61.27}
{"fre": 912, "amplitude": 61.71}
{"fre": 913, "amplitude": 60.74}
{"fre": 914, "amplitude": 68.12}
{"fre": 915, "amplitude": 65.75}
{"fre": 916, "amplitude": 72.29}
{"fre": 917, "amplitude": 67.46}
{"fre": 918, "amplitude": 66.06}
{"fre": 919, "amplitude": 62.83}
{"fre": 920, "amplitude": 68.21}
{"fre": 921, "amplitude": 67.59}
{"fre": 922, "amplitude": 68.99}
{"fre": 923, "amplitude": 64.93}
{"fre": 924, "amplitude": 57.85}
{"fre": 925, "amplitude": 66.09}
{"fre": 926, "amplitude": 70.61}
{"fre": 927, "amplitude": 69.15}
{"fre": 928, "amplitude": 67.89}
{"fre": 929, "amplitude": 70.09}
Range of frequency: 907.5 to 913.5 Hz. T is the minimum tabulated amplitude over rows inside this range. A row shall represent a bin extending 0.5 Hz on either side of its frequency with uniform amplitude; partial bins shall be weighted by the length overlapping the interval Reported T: 48.5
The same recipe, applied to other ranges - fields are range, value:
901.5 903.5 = 39.19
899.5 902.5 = 37.1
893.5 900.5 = 30.19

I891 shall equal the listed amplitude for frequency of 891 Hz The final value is 30.59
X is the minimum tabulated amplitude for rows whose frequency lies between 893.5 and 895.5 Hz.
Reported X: 30.19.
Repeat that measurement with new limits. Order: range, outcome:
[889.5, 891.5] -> 29.61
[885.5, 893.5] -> 27.14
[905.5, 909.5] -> 46.21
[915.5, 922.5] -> 62.83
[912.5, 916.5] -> 60.74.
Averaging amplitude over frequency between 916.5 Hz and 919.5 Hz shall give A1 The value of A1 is 65.4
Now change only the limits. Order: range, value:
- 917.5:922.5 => 66.7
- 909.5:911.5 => 54.9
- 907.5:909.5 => 55.5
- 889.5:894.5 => 30.2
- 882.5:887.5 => 29.4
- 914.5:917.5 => 68.5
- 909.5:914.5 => 60.1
